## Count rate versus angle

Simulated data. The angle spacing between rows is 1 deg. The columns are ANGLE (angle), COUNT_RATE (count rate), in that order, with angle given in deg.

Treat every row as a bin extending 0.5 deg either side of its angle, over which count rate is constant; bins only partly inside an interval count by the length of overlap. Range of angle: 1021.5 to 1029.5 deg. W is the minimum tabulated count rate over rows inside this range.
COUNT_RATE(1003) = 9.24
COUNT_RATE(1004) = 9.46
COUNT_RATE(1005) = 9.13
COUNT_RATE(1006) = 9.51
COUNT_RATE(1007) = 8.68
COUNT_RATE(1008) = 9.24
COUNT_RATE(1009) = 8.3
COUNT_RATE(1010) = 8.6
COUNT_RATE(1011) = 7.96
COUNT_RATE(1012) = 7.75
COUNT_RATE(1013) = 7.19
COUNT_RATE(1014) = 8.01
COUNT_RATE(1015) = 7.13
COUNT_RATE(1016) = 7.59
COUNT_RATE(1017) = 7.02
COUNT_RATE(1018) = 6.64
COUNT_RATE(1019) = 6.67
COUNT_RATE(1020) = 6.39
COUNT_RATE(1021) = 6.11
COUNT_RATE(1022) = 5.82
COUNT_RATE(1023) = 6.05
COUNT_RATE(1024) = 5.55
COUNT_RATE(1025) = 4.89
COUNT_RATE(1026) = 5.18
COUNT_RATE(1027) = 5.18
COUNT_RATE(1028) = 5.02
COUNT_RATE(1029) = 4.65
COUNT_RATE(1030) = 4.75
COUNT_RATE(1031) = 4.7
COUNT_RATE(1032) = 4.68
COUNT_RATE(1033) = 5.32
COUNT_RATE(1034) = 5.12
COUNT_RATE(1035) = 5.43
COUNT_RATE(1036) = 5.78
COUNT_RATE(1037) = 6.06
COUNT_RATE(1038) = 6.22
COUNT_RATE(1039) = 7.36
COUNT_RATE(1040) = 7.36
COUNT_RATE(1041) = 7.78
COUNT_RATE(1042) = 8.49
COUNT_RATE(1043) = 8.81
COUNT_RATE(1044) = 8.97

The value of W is 4.65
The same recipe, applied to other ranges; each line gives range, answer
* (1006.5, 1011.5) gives 7.96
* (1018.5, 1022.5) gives 5.82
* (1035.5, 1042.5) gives 5.78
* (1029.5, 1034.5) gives 4.68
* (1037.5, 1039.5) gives 6.22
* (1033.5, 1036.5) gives 5.12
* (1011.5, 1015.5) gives 7.13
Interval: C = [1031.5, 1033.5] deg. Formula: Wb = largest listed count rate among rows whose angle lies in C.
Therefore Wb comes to 5.32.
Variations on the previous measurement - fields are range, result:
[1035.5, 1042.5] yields 8.49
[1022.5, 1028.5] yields 6.05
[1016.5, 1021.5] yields 7.02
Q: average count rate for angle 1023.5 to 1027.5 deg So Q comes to 5.2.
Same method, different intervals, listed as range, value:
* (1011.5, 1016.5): 7.53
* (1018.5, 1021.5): 6.39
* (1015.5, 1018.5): 7.08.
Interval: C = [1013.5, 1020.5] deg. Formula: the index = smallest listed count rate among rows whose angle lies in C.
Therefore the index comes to 6.39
